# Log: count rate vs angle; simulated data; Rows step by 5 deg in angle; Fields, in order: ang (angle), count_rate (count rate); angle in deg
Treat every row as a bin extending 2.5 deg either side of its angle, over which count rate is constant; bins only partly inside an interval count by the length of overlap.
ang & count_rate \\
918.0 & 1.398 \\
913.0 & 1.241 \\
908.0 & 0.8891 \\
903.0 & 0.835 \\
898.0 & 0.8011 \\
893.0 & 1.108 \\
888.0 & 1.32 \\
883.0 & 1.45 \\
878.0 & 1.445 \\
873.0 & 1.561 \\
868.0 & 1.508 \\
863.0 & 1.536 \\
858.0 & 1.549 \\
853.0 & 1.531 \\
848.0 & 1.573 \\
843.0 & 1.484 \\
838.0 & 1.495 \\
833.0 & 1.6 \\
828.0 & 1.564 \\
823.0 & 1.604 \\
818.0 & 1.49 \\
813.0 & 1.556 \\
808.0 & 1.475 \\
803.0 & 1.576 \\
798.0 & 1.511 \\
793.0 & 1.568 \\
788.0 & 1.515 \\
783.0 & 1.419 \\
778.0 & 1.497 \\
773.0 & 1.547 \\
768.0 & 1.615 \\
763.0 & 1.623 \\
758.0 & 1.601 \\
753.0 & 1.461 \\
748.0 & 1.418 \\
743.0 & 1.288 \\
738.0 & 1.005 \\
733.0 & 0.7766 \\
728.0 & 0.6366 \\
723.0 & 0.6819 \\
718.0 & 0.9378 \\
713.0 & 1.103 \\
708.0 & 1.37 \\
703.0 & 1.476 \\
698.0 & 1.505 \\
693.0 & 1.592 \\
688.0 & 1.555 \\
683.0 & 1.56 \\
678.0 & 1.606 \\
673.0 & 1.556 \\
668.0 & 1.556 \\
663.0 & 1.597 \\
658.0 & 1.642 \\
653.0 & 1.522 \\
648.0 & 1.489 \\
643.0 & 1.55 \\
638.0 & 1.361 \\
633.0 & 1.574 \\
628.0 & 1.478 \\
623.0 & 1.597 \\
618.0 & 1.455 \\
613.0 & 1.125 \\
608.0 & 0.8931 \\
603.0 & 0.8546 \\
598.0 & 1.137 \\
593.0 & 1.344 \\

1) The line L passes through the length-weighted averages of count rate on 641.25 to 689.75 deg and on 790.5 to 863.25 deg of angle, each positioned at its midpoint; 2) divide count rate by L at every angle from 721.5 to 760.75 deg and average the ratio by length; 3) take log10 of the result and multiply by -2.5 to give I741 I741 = 0.35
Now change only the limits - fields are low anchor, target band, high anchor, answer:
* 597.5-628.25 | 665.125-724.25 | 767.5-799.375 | -0.032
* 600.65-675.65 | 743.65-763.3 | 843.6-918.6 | -0.092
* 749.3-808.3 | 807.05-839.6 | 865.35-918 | -0.098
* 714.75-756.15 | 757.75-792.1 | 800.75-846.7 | -0.223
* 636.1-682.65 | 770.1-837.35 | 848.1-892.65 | -0.026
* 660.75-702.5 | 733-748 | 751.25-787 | 0.340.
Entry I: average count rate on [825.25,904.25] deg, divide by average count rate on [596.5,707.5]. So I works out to 0.98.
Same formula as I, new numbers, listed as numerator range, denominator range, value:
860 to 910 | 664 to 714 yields 0.83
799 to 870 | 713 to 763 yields 1.38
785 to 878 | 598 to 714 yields 1.07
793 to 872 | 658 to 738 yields 1.18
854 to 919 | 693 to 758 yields 1.09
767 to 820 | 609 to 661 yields 1.04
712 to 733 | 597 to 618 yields 0.78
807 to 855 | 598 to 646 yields 1.17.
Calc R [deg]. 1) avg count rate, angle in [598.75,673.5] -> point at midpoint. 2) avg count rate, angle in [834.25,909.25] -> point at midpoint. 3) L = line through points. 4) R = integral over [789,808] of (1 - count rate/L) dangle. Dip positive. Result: -2.4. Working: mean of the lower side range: 1.41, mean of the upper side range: 1.35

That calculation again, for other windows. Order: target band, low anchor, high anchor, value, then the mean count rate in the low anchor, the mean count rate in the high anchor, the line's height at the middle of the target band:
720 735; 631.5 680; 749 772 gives 8.2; 1.54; 1.56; 1.56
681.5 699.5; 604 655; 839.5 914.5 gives -2.4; 1.39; 1.33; 1.37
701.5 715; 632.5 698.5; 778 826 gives 2.0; 1.55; 1.52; 1.54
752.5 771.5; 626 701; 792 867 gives -0.5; 1.54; 1.54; 1.54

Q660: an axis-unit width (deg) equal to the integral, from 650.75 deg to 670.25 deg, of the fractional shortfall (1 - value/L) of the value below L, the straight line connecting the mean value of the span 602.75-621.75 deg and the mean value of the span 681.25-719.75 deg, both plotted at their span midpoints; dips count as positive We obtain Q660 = -4.59 deg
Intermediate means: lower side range 1.14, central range 1.58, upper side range 1.39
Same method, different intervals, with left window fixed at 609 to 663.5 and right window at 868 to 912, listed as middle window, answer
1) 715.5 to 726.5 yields 4.67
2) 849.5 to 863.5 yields -3.50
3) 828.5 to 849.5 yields -4.81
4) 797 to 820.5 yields -4.35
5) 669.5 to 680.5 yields -1.16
